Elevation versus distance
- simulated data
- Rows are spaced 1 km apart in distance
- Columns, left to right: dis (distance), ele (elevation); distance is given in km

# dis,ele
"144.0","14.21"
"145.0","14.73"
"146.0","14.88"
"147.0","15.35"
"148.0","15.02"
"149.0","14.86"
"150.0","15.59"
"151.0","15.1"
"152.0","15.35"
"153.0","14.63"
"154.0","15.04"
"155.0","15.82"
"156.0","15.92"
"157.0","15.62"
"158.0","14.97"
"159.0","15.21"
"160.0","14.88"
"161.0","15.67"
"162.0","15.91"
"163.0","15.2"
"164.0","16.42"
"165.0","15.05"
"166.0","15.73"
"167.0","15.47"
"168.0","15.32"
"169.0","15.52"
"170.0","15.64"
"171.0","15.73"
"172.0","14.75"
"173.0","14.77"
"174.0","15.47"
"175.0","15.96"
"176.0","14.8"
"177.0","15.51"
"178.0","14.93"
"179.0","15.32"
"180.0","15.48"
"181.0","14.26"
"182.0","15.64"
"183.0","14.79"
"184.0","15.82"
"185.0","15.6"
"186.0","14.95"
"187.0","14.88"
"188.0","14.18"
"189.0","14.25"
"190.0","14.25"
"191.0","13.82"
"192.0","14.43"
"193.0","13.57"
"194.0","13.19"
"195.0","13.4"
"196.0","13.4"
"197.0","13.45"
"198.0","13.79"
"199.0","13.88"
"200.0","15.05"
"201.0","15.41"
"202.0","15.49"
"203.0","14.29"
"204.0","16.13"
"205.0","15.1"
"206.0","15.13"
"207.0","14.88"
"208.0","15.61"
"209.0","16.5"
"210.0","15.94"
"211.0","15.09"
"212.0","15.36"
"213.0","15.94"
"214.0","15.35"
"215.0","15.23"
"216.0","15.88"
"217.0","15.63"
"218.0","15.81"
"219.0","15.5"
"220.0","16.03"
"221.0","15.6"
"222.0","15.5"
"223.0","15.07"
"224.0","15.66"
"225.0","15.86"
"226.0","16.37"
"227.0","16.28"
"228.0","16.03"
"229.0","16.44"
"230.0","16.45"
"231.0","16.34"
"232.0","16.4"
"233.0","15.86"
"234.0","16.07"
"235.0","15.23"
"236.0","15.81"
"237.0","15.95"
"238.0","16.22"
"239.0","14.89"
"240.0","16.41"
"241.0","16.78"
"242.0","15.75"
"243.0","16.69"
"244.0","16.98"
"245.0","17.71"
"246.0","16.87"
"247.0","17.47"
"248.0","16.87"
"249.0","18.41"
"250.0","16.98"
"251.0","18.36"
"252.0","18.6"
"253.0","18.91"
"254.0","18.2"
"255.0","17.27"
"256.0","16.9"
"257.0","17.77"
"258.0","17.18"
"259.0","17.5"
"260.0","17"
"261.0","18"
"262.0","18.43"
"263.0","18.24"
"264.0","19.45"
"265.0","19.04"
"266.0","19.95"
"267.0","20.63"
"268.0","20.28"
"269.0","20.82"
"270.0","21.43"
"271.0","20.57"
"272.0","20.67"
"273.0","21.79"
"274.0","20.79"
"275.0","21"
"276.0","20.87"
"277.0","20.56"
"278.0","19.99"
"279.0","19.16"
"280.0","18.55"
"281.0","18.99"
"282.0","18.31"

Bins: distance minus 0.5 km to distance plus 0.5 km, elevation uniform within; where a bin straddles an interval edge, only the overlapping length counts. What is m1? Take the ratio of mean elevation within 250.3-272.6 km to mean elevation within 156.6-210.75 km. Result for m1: 1.26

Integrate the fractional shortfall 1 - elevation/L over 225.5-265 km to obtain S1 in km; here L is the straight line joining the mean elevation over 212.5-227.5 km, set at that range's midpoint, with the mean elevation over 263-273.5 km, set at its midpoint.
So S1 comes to 2.4 km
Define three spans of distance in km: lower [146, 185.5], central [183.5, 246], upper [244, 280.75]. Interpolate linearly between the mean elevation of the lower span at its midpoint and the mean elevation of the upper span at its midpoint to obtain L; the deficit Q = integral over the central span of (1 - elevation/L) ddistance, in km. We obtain 6.38 km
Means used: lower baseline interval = 15.3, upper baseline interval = 18.9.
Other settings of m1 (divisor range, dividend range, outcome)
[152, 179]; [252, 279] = 1.26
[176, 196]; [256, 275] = 1.33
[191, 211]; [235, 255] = 1.16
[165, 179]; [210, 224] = 1.01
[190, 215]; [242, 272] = 1.24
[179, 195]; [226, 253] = 1.14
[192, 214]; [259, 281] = 1.34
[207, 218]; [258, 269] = 1.21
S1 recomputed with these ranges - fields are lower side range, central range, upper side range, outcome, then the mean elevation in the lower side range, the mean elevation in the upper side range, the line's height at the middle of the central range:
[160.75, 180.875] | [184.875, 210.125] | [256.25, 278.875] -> 3.0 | 15.4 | 19.6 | 16.6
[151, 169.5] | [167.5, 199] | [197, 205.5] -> 0.7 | 15.4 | 14.8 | 15.1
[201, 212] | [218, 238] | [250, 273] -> 1.0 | 15.4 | 18.9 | 16.8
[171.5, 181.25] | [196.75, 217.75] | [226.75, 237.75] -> 0.6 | 15.1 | 16.1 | 15.7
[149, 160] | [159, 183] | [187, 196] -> -1.1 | 15.3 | 13.9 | 14.7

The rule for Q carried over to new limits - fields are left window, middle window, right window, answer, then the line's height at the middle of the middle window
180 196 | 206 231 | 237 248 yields -0.18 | 15.6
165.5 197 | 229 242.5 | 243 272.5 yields 1.08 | 17.4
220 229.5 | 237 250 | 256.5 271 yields 0.50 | 17.4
